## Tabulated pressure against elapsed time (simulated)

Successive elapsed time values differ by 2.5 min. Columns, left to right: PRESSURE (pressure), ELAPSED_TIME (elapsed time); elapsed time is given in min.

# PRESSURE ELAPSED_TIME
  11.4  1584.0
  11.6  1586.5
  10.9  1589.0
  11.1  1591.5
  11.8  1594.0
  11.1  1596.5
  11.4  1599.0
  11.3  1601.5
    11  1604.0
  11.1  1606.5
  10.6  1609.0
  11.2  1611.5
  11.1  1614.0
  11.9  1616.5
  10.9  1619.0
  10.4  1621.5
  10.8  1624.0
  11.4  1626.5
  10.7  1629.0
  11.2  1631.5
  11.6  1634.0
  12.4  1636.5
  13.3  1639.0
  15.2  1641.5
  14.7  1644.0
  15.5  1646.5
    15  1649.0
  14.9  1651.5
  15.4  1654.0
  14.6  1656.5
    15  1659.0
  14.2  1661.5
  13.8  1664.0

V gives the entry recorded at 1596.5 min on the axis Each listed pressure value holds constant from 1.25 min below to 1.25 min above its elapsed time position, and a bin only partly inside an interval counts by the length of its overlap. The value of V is 11.1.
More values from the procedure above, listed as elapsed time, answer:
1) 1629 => 10.7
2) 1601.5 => 11.3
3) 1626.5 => 11.4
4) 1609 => 10.6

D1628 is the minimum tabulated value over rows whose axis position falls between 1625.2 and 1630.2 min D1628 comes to 10.7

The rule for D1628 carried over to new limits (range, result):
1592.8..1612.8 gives 10.6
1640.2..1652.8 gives 14.7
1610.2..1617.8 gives 11.1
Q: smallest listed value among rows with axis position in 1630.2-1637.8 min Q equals 11.2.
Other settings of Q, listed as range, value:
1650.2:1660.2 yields 14.6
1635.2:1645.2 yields 12.4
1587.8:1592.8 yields 10.9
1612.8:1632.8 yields 10.4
